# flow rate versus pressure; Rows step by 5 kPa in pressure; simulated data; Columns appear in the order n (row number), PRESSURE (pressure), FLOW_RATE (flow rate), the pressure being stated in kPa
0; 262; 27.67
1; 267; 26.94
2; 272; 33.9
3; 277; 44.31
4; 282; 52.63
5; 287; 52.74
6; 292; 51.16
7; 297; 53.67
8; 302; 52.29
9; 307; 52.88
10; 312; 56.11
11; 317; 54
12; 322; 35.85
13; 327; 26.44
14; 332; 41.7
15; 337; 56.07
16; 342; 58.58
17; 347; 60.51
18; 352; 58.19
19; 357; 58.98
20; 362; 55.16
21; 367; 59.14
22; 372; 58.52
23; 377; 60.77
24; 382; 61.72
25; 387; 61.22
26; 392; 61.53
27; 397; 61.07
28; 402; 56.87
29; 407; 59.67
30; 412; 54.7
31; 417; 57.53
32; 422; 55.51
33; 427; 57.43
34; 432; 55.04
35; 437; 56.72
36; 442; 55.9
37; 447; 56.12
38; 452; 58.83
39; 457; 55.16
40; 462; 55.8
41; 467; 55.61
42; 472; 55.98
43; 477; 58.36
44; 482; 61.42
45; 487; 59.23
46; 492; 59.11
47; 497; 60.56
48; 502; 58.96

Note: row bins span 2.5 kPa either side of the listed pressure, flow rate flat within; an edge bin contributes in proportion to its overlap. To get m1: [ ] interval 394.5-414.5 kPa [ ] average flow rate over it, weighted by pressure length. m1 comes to 58.1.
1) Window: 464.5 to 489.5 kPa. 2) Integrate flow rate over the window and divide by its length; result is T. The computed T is 58.1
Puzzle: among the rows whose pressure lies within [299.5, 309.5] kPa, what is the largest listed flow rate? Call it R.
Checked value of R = 52.88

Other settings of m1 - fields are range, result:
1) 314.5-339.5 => 42.8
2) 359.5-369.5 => 57.1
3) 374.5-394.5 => 61.3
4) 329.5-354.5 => 55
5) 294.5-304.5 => 53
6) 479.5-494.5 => 59.9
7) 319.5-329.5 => 31.1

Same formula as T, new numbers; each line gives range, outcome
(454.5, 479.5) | 56.2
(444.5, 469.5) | 56.3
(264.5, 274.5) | 30.4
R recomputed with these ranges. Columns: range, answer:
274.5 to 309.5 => 53.67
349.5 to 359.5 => 58.98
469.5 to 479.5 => 58.36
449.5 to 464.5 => 58.83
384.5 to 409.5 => 61.53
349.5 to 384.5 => 61.72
